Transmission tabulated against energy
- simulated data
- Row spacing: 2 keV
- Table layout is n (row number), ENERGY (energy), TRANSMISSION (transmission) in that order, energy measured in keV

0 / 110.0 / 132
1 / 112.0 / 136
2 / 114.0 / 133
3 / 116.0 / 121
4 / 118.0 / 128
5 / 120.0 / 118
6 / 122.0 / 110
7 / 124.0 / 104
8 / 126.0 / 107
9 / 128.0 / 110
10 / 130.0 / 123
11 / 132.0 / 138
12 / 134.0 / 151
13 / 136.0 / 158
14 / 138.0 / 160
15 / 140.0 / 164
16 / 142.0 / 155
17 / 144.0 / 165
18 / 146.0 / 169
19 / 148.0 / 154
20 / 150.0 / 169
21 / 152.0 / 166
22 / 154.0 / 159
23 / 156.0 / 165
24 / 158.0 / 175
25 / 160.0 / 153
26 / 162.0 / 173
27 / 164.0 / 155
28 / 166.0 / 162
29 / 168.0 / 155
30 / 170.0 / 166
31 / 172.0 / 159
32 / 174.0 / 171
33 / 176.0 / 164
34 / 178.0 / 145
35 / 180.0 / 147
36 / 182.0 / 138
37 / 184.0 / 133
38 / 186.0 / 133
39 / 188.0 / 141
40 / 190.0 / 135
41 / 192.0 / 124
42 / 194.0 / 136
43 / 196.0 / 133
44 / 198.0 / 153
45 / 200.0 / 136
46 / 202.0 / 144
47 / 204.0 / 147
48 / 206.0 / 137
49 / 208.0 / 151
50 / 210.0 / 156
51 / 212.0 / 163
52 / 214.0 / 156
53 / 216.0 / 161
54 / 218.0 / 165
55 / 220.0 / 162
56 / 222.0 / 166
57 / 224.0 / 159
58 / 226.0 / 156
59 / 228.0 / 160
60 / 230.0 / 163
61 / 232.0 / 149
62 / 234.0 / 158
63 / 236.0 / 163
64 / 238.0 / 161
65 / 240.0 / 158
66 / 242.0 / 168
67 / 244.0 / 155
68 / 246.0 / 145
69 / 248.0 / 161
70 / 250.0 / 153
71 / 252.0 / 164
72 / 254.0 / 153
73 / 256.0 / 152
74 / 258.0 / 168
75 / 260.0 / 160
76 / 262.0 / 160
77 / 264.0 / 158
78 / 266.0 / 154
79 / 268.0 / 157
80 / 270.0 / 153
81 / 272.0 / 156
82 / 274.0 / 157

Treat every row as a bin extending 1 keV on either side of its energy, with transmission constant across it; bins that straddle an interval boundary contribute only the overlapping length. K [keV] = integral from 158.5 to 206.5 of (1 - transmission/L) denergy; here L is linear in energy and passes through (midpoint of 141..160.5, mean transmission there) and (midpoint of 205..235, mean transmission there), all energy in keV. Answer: 3.8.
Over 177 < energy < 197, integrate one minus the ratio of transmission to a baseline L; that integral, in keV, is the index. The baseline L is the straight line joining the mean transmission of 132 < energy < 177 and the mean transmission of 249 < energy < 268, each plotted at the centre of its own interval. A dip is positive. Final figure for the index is 3.0 keV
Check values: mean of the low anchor 162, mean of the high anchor 158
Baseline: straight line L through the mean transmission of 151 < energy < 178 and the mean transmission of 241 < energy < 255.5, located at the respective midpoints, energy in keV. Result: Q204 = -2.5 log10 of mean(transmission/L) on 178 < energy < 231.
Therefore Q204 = 0.08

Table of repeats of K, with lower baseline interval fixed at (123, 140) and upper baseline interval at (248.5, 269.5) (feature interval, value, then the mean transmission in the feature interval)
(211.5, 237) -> -1.5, 160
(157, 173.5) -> -2.7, 163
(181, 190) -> 0.5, 136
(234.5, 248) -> -0.4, 159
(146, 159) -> -2.6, 165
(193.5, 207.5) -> 0.5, 141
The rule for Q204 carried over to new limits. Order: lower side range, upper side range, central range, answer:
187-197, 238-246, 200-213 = -0.06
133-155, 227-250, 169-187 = 0.06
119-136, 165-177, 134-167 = -0.14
